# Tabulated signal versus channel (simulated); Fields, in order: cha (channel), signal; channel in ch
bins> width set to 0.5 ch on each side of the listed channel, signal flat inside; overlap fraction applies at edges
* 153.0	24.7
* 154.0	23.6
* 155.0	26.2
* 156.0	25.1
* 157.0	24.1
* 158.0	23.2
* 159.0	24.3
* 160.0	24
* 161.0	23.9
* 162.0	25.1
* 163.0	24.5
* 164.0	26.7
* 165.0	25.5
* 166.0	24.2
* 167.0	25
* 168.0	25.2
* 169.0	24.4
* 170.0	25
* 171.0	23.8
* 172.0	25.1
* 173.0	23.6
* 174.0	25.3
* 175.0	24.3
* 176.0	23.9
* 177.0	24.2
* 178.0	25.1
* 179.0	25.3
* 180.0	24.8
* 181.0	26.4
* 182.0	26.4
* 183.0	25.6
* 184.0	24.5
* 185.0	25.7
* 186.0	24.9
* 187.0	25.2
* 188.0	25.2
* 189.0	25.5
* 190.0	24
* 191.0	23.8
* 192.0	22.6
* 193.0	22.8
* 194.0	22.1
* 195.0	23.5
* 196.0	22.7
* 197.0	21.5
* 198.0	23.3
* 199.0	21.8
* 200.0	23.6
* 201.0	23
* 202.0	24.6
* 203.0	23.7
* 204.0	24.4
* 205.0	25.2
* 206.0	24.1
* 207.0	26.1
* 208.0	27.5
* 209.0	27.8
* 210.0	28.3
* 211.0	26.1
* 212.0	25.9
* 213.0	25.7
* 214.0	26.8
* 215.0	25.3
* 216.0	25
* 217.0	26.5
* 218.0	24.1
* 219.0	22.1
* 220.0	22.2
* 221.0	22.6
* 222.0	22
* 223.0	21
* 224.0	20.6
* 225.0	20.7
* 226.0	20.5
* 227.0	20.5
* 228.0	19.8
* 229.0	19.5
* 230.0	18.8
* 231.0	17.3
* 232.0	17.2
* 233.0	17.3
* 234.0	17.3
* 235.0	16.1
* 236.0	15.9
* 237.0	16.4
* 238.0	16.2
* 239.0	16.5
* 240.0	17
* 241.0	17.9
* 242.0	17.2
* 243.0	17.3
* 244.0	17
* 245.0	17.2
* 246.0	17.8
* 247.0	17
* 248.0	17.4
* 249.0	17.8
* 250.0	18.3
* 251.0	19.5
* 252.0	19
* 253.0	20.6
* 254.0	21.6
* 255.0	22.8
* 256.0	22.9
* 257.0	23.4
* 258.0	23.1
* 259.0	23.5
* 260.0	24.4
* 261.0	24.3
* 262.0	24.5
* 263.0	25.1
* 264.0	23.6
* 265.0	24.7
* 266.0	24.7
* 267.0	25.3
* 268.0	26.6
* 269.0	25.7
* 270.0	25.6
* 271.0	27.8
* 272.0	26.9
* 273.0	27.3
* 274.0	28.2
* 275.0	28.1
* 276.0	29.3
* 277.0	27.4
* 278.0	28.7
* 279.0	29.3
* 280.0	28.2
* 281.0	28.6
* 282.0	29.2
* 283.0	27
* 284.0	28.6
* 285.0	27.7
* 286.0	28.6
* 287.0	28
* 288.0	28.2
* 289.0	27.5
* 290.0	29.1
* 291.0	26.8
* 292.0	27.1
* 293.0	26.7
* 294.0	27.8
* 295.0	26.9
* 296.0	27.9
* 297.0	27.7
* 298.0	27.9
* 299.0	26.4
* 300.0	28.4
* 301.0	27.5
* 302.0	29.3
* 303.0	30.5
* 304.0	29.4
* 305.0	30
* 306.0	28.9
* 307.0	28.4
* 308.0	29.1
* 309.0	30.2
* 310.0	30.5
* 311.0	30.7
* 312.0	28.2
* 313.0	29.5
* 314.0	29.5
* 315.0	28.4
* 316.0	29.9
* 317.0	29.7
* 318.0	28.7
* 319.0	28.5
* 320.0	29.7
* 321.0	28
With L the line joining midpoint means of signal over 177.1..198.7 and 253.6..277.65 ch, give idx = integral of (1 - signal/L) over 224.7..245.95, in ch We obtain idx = 6.1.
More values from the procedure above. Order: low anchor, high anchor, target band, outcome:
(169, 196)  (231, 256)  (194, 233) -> -3.51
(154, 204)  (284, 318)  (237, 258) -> 6.26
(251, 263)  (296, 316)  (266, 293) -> -2.21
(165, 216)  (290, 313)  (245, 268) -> 4.36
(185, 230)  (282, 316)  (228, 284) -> 8.91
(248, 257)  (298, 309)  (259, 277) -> -2.40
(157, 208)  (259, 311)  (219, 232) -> 2.69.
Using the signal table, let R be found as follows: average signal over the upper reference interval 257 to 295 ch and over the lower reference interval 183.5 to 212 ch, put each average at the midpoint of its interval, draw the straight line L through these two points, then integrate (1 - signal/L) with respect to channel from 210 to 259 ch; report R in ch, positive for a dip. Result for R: 9.92 ch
